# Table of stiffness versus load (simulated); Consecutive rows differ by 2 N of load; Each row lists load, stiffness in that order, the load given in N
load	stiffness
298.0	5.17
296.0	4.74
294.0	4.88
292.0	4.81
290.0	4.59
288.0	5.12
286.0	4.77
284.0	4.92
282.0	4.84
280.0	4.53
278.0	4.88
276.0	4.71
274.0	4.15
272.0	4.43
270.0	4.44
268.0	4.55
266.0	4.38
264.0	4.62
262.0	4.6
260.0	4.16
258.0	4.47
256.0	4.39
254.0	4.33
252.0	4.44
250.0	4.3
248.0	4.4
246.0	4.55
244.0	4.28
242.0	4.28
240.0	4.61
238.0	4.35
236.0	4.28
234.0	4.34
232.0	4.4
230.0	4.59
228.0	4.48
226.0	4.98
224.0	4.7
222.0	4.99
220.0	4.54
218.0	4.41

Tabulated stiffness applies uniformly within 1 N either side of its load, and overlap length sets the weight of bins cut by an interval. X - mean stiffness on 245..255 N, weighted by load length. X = 4.4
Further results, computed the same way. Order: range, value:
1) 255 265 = 4.45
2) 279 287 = 4.76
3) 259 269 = 4.46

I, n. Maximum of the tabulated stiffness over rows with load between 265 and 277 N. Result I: 4.71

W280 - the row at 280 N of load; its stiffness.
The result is 4.53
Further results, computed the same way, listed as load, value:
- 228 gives 4.48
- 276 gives 4.71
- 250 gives 4.3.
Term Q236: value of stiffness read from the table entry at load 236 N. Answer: 4.28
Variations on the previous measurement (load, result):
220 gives 4.54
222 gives 4.99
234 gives 4.34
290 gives 4.59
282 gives 4.84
